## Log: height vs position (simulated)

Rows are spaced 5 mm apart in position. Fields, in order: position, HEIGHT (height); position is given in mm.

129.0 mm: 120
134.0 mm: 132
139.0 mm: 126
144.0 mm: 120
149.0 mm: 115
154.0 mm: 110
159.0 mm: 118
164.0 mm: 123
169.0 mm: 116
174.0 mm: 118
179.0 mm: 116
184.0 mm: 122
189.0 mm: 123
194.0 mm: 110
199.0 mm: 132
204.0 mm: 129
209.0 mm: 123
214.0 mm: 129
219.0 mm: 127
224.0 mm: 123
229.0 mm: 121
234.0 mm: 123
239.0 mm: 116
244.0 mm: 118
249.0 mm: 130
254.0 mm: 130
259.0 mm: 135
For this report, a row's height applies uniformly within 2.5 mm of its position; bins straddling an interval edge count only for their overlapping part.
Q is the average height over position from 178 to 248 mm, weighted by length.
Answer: 123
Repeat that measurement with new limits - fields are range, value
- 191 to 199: 118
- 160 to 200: 119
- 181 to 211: 123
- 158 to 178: 119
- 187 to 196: 116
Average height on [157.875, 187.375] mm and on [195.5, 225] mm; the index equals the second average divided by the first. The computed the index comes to 1.07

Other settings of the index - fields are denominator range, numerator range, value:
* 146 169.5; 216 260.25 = 1.07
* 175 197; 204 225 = 1.07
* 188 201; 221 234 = 1.01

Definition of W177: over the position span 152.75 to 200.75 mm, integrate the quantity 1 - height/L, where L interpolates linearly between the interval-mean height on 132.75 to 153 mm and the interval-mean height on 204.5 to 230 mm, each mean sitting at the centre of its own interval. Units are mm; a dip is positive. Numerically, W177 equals 1.7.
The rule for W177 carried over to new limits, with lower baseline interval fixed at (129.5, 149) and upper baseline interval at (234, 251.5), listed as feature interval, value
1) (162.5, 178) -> 0.6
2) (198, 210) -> -0.6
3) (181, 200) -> 0.3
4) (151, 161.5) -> 0.8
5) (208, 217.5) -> -0.3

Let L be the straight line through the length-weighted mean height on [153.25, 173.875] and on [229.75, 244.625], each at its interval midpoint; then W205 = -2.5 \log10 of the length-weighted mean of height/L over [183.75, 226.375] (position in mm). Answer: -0.05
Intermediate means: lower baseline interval 117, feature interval 124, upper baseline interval 119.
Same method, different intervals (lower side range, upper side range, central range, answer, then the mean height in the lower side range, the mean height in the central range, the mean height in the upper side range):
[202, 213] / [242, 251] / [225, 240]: 0.04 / 126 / 121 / 124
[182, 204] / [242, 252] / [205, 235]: -0.01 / 123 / 125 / 125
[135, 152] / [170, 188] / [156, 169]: 0.01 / 121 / 119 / 119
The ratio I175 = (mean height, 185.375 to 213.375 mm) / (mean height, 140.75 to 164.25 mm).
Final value 1.06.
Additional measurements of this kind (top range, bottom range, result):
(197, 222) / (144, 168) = 1.09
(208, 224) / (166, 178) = 1.08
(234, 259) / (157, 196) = 1.05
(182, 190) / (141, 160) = 1.06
